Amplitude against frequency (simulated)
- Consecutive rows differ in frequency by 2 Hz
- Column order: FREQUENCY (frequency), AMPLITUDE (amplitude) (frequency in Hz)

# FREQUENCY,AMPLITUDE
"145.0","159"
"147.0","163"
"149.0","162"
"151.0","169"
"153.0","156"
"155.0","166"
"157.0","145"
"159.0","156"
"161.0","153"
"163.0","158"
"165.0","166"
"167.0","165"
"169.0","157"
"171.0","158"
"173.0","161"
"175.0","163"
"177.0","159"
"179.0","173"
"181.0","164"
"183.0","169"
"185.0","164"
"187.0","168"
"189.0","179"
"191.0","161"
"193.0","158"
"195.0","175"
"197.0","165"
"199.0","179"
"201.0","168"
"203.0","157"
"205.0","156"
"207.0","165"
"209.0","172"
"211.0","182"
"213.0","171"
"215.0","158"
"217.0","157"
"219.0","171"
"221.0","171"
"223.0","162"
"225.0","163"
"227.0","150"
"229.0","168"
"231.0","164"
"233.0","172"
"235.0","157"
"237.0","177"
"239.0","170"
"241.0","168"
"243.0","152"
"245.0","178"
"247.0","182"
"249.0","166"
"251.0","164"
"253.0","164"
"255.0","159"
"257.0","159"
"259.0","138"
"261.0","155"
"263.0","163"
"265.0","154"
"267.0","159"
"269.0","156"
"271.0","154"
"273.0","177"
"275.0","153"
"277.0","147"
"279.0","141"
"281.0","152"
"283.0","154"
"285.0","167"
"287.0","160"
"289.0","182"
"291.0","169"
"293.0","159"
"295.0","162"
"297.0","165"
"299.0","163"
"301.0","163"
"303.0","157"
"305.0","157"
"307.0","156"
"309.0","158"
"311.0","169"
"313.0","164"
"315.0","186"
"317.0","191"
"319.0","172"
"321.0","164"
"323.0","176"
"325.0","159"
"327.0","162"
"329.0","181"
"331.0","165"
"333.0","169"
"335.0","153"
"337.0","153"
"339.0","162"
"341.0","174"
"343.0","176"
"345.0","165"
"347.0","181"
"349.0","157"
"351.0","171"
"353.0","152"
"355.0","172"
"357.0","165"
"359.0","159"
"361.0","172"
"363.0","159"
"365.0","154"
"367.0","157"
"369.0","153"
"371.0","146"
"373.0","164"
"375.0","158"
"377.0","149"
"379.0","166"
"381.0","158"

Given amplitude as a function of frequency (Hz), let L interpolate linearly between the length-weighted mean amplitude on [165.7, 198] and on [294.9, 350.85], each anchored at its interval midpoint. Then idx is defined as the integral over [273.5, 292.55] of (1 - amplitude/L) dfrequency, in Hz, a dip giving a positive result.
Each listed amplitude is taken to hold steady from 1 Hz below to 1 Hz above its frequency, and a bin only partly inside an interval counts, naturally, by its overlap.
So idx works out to 0.8 Hz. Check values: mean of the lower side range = 165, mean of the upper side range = 167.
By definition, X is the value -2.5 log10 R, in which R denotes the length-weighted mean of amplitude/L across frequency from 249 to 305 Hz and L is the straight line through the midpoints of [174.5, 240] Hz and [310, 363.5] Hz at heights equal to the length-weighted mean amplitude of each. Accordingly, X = 0.053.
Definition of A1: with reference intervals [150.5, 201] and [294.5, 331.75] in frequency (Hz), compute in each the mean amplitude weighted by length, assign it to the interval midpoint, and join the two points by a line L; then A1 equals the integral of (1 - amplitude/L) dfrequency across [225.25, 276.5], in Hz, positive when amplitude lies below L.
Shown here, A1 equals 0.98 Hz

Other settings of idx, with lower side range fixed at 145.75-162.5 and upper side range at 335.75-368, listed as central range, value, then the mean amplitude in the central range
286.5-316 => -0.3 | 165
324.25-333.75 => -0.2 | 167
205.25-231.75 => -0.8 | 165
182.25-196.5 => -0.7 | 168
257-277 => 0.7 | 156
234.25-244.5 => -0.3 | 166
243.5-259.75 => -0.2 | 164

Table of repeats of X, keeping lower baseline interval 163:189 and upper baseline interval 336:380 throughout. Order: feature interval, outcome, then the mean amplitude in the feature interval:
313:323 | -0.090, 177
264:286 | 0.049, 156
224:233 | 0.008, 162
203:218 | -0.009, 165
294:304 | 0.005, 162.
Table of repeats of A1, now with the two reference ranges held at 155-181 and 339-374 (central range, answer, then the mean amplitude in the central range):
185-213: -1.32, 168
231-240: -0.41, 168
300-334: -1.04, 168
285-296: -0.29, 166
